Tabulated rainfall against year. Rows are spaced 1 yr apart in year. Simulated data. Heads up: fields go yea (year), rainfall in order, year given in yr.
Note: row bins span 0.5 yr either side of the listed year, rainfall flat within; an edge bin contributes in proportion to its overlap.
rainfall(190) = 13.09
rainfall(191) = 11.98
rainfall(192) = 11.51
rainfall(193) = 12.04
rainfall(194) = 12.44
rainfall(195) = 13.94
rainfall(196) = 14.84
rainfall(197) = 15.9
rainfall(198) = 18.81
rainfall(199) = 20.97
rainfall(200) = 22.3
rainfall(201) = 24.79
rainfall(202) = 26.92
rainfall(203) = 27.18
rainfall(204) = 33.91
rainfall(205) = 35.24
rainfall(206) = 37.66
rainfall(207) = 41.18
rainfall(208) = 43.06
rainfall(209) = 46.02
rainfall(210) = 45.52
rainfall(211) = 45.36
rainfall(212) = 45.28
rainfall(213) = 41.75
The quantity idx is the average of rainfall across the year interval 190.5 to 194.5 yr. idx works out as 12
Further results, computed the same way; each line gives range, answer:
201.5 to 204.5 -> 29.3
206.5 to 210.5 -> 43.9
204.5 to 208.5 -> 39.3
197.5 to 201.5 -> 21.7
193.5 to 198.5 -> 15.2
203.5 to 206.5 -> 35.6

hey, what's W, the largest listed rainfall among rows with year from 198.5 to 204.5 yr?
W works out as 33.91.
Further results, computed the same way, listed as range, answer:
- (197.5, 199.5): 20.97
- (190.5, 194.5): 12.44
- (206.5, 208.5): 43.06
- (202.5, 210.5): 46.02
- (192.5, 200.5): 22.3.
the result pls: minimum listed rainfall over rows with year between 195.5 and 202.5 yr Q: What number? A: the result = 14.84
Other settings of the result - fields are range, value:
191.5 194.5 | 11.51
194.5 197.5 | 13.94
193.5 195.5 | 12.44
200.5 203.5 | 24.79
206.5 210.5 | 41.18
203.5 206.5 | 33.91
